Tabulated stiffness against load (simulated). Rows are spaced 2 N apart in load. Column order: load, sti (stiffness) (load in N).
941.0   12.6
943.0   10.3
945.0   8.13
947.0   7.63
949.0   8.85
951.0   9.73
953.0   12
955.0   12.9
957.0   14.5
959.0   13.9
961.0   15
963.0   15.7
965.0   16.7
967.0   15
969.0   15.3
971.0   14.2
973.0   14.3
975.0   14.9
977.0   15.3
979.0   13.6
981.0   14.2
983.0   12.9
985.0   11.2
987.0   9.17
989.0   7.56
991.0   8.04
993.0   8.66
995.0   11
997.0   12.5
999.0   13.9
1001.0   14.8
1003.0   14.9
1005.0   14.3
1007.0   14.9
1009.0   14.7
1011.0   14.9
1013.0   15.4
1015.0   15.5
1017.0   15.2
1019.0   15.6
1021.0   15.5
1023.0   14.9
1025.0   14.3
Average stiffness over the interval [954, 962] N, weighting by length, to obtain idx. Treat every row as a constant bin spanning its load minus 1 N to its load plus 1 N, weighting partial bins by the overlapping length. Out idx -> 14.1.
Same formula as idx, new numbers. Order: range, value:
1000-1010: 14.7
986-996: 8.89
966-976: 14.7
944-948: 7.88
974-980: 14.6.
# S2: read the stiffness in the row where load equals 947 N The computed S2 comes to 7.63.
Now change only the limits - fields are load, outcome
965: 16.7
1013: 15.4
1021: 15.5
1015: 15.5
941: 12.6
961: 15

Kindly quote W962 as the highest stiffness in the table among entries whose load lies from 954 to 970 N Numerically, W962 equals 16.7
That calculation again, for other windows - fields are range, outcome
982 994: 12.9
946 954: 12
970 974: 14.3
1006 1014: 15.4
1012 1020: 15.6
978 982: 14.2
